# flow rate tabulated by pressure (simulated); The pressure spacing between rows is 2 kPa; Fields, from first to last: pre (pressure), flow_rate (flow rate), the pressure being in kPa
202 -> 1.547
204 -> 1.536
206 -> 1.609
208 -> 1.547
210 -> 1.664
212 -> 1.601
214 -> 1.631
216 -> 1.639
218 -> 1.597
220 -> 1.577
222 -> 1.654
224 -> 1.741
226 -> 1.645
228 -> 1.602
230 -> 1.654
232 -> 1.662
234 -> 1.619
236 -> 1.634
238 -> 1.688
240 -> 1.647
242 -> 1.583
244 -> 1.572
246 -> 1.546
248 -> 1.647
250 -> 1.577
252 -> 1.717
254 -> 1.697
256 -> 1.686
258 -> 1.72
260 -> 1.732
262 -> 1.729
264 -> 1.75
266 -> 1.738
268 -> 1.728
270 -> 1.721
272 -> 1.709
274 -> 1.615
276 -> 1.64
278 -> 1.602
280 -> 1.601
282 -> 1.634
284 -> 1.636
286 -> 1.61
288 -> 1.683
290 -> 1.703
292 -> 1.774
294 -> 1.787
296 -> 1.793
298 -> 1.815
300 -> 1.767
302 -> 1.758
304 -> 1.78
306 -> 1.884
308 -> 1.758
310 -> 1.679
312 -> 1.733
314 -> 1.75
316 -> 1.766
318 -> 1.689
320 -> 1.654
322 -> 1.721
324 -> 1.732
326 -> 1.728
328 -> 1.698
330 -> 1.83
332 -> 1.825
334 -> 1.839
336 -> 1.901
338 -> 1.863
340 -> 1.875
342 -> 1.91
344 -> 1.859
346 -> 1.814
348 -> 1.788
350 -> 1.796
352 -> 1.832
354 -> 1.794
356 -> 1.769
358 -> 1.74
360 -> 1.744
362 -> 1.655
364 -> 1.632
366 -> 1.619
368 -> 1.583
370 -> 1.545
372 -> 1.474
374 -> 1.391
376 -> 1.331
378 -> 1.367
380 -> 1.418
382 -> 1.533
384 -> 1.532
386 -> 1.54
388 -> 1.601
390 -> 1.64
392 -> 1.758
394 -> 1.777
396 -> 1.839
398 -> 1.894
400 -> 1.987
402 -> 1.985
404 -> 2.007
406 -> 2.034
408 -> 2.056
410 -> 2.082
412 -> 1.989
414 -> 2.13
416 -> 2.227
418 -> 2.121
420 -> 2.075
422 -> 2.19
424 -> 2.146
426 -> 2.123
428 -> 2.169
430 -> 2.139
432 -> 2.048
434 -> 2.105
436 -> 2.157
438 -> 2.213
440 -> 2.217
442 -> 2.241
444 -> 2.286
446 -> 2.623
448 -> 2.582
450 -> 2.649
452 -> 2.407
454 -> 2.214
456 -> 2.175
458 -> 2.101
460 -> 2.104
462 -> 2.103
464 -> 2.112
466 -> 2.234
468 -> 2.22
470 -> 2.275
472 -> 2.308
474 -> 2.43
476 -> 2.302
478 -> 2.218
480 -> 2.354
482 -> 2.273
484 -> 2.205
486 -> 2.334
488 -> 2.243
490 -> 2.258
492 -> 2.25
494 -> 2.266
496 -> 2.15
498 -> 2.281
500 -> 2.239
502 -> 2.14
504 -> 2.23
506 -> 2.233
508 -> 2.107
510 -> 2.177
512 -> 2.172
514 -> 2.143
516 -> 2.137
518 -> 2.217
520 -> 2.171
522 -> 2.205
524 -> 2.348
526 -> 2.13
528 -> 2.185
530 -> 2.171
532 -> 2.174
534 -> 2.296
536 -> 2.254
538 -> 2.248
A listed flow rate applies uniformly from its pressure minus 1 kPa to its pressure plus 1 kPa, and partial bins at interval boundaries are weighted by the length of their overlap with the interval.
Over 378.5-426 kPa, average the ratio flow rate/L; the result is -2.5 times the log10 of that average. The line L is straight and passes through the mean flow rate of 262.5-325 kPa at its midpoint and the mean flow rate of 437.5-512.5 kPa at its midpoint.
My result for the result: 0.085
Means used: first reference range 1.72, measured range 1.89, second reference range 2.26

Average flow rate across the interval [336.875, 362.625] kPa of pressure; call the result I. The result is 1.81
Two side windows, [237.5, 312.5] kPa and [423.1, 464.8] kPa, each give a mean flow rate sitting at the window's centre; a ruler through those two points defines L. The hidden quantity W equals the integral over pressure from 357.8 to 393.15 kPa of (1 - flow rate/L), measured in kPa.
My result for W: 8.02 kPa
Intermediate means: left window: 1.7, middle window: 1.56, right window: 2.23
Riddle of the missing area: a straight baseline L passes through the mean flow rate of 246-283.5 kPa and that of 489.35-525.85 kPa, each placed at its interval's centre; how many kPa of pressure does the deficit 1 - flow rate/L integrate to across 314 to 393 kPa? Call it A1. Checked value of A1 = 7.5 kPa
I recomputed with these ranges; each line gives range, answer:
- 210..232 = 1.64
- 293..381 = 1.72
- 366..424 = 1.79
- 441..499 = 2.28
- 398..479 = 2.19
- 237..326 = 1.7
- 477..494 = 2.27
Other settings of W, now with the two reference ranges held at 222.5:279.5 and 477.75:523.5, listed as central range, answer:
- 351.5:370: 2.1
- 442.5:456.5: -2.1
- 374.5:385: 2.8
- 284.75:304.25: 0.2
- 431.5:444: -0.6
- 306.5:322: 0.7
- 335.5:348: 0.0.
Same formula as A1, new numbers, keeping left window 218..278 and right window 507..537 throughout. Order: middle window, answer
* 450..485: -2.7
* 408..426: -1.2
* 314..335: 0.7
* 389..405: 0.7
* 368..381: 3.2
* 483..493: -0.6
